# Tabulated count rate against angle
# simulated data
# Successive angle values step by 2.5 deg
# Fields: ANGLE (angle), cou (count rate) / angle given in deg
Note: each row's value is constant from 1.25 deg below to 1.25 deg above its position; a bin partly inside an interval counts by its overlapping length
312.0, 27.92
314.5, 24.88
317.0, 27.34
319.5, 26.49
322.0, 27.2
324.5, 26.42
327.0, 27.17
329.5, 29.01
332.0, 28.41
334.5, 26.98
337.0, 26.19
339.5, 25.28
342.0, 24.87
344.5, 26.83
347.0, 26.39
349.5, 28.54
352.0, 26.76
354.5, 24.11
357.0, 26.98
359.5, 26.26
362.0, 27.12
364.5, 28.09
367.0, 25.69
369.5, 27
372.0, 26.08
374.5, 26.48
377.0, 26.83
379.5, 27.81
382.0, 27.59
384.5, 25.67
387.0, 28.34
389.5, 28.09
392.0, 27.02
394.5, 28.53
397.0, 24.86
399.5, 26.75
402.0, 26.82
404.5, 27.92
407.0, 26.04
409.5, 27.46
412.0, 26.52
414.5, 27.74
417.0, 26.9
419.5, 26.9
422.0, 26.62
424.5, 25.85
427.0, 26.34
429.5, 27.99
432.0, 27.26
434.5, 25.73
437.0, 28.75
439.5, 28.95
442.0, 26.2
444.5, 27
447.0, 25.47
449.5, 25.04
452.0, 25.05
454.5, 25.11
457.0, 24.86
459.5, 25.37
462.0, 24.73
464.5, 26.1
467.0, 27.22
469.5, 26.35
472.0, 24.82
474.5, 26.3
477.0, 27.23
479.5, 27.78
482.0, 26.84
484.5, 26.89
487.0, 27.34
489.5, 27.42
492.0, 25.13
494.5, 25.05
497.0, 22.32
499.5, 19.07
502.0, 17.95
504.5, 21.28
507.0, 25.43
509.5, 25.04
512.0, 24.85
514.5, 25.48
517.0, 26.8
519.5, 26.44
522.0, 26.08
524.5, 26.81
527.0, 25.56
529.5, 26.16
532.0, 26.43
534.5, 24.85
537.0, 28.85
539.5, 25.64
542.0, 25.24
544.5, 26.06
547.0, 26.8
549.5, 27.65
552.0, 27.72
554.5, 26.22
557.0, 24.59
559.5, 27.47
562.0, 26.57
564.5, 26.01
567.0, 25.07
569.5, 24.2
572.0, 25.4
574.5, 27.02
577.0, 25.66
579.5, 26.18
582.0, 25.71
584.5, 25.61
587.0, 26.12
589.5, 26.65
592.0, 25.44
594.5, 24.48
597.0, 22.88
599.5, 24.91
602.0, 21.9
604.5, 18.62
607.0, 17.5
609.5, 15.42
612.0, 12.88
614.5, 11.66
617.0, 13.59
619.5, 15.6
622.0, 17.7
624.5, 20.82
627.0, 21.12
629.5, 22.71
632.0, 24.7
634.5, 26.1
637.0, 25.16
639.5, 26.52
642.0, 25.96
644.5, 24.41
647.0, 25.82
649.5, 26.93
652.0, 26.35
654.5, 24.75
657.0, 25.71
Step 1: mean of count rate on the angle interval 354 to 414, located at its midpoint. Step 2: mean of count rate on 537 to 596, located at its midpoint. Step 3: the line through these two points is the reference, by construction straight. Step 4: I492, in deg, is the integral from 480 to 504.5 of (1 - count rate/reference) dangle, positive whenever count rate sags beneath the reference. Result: 2.0 deg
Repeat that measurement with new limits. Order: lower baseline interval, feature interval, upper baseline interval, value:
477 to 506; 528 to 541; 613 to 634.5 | -2.1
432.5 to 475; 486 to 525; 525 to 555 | 2.7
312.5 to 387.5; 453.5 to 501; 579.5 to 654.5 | -1.7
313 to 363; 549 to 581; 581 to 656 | -4.1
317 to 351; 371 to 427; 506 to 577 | -0.6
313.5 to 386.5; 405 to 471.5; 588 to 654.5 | -3.4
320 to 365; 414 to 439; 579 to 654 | -1.6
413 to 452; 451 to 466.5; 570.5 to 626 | 0.4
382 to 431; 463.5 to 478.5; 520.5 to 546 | 0.1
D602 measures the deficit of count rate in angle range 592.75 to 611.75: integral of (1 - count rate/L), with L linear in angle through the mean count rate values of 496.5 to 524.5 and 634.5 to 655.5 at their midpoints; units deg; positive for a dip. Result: 3.5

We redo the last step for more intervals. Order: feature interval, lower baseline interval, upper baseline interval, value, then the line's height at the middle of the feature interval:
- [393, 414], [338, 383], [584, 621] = -1.2 deg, 25.4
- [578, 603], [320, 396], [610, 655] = -2.8 deg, 22.5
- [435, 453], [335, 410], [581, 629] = -1.3 deg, 24.8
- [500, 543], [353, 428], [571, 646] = -1.9 deg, 24.1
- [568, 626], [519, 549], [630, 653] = 9.7 deg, 25.9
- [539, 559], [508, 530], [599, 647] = -1.6 deg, 24.3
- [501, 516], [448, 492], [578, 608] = 1.1 deg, 25.4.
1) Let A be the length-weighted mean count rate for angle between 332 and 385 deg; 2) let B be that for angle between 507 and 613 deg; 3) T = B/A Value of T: 0.94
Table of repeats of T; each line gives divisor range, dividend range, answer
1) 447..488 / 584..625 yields 0.77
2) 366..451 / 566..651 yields 0.84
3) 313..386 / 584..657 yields 0.83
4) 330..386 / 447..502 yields 0.95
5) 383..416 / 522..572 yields 0.97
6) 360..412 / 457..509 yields 0.93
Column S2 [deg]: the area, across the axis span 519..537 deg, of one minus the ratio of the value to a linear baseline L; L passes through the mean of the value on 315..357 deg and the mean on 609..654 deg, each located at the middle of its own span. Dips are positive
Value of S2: -2.26 deg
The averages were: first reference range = 26.7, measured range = 26.2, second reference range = 21.5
